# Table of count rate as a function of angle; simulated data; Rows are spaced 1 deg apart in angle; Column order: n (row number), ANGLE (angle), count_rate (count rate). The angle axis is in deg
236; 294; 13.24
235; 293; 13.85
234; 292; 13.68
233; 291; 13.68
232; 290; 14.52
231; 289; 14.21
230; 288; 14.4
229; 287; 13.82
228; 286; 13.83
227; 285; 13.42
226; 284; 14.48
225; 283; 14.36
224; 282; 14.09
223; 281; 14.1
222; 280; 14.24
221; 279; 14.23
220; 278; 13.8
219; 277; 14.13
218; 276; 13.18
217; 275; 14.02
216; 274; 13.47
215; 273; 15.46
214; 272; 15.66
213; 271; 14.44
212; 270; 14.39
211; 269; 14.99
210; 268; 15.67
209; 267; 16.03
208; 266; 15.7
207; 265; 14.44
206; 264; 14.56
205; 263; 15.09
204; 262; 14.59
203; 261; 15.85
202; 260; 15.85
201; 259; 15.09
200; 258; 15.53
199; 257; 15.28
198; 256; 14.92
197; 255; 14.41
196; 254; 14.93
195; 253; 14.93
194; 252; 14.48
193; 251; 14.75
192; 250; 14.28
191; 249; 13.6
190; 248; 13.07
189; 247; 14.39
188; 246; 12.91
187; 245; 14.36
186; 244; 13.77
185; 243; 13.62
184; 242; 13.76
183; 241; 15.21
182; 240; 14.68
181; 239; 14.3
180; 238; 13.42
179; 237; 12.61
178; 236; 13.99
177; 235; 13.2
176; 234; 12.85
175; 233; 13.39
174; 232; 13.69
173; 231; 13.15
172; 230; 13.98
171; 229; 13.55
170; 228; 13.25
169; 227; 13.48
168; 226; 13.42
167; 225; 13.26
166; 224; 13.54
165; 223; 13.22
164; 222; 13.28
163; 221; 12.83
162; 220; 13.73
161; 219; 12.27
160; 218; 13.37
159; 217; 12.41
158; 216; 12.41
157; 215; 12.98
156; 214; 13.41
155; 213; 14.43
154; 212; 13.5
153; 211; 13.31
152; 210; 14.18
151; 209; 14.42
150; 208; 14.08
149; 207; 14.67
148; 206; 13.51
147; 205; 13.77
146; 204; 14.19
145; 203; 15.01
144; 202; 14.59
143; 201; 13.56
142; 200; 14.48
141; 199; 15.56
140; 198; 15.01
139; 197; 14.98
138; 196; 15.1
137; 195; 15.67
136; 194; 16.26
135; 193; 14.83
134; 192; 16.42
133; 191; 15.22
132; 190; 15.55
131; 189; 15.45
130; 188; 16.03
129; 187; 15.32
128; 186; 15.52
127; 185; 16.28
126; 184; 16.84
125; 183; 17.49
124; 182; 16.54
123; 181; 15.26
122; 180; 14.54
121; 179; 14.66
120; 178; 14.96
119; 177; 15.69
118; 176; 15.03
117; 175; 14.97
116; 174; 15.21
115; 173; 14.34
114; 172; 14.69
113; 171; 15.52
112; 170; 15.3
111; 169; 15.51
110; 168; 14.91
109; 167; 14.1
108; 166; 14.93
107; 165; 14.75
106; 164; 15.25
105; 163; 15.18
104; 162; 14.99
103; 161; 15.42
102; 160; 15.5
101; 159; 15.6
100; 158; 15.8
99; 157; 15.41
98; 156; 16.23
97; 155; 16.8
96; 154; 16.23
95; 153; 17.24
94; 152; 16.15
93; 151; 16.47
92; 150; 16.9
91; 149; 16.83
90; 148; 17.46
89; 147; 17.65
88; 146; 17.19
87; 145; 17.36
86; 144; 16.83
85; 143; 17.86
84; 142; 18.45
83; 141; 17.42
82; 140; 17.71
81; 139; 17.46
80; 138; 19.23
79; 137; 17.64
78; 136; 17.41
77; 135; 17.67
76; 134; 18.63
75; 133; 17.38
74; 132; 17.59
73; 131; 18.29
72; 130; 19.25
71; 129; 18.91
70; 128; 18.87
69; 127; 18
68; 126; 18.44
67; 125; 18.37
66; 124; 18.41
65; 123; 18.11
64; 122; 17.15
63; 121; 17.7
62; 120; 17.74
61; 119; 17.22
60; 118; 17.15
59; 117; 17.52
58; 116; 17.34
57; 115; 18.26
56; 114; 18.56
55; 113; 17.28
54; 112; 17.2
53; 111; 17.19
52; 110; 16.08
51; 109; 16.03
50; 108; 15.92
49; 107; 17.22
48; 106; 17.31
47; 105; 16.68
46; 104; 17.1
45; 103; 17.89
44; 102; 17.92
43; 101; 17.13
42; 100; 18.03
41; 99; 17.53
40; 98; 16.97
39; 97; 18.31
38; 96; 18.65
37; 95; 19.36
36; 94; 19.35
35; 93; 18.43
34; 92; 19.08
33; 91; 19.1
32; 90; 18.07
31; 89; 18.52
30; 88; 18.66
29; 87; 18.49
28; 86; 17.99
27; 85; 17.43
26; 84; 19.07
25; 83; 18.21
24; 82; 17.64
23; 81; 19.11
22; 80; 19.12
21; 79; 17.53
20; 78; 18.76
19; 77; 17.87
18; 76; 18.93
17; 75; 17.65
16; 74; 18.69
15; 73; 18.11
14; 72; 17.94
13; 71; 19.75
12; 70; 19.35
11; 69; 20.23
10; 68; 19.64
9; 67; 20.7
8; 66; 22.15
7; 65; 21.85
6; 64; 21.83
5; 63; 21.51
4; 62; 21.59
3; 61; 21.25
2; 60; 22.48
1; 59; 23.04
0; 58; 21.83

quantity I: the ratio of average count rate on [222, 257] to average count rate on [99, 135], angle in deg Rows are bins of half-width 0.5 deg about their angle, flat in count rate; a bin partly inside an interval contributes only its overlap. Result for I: 0.78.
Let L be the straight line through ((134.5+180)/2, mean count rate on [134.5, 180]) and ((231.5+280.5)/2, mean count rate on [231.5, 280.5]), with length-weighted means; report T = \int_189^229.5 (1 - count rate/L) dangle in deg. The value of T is 3.1 deg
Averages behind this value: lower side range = 16.2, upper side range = 14.4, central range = 14.1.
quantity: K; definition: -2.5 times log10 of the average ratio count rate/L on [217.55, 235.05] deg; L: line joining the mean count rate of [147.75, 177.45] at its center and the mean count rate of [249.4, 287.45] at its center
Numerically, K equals 0.13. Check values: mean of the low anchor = 15.6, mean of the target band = 13.3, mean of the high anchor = 14.6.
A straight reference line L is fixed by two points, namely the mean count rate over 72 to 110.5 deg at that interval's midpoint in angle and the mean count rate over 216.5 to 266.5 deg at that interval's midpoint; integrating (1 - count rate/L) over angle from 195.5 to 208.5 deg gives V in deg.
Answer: 0.5 deg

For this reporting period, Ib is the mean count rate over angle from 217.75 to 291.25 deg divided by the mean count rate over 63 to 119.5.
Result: 0.8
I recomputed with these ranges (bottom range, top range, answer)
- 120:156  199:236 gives 0.77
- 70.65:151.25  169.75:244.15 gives 0.80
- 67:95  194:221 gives 0.75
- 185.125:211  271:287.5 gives 0.95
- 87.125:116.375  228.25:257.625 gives 0.79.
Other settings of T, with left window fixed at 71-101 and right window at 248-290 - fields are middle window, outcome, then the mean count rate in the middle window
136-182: 2.16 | 16.1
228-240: 1.41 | 13.5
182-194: 0.23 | 15.9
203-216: 1.61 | 13.9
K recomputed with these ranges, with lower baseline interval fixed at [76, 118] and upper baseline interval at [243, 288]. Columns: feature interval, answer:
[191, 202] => 0.05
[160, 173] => 0.10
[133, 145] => -0.05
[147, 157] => 0.01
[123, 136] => -0.06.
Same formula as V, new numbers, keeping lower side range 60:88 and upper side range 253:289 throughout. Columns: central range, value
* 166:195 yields 2.4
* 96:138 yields 1.5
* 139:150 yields 0.2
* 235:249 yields 1.4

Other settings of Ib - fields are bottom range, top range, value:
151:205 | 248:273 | 0.97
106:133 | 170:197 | 0.88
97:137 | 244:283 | 0.83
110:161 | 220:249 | 0.78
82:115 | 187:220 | 0.81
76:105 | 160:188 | 0.84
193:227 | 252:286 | 1.05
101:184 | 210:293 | 0.84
